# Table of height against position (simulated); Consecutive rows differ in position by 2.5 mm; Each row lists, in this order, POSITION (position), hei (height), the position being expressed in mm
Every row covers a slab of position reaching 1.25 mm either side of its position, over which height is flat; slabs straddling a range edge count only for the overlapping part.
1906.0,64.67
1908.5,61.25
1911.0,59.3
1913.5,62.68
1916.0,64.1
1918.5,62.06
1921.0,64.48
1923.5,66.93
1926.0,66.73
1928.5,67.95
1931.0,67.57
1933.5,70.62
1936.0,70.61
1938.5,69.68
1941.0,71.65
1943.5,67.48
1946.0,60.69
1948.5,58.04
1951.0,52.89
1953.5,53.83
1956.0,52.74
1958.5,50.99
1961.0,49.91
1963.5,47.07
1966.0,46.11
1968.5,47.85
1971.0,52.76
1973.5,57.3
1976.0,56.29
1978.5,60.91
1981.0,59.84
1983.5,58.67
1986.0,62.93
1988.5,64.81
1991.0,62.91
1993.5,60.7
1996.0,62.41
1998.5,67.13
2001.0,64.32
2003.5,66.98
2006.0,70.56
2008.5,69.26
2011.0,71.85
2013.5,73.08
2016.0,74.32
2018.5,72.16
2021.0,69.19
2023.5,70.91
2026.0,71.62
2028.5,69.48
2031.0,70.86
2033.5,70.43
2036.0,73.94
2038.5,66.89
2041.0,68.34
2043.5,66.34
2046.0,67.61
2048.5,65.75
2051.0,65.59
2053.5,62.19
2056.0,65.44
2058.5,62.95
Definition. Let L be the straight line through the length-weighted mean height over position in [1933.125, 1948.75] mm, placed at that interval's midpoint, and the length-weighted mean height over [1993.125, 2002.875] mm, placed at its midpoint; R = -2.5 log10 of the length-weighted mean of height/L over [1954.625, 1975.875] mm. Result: 0.28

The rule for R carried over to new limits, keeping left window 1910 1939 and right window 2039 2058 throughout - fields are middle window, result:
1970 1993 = 0.11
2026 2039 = -0.08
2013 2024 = -0.10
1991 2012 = -0.01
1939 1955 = 0.08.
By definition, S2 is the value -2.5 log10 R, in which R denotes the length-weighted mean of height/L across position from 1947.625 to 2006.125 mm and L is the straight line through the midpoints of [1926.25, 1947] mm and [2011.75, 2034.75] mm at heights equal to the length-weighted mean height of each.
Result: 0.21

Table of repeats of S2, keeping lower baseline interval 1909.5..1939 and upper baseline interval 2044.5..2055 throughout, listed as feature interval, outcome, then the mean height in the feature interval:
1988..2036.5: -0.05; 68.8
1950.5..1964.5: 0.27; 51.2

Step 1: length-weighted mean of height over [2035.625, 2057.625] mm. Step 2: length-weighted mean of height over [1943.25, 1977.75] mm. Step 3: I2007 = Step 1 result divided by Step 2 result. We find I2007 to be 1.24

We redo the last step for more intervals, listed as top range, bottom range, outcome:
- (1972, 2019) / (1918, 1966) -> 1.06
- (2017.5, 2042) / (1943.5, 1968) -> 1.33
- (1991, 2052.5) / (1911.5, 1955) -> 1.06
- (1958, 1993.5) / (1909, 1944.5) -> 0.84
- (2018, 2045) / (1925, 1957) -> 1.09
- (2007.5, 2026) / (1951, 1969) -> 1.43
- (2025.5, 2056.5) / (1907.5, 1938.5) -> 1.04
